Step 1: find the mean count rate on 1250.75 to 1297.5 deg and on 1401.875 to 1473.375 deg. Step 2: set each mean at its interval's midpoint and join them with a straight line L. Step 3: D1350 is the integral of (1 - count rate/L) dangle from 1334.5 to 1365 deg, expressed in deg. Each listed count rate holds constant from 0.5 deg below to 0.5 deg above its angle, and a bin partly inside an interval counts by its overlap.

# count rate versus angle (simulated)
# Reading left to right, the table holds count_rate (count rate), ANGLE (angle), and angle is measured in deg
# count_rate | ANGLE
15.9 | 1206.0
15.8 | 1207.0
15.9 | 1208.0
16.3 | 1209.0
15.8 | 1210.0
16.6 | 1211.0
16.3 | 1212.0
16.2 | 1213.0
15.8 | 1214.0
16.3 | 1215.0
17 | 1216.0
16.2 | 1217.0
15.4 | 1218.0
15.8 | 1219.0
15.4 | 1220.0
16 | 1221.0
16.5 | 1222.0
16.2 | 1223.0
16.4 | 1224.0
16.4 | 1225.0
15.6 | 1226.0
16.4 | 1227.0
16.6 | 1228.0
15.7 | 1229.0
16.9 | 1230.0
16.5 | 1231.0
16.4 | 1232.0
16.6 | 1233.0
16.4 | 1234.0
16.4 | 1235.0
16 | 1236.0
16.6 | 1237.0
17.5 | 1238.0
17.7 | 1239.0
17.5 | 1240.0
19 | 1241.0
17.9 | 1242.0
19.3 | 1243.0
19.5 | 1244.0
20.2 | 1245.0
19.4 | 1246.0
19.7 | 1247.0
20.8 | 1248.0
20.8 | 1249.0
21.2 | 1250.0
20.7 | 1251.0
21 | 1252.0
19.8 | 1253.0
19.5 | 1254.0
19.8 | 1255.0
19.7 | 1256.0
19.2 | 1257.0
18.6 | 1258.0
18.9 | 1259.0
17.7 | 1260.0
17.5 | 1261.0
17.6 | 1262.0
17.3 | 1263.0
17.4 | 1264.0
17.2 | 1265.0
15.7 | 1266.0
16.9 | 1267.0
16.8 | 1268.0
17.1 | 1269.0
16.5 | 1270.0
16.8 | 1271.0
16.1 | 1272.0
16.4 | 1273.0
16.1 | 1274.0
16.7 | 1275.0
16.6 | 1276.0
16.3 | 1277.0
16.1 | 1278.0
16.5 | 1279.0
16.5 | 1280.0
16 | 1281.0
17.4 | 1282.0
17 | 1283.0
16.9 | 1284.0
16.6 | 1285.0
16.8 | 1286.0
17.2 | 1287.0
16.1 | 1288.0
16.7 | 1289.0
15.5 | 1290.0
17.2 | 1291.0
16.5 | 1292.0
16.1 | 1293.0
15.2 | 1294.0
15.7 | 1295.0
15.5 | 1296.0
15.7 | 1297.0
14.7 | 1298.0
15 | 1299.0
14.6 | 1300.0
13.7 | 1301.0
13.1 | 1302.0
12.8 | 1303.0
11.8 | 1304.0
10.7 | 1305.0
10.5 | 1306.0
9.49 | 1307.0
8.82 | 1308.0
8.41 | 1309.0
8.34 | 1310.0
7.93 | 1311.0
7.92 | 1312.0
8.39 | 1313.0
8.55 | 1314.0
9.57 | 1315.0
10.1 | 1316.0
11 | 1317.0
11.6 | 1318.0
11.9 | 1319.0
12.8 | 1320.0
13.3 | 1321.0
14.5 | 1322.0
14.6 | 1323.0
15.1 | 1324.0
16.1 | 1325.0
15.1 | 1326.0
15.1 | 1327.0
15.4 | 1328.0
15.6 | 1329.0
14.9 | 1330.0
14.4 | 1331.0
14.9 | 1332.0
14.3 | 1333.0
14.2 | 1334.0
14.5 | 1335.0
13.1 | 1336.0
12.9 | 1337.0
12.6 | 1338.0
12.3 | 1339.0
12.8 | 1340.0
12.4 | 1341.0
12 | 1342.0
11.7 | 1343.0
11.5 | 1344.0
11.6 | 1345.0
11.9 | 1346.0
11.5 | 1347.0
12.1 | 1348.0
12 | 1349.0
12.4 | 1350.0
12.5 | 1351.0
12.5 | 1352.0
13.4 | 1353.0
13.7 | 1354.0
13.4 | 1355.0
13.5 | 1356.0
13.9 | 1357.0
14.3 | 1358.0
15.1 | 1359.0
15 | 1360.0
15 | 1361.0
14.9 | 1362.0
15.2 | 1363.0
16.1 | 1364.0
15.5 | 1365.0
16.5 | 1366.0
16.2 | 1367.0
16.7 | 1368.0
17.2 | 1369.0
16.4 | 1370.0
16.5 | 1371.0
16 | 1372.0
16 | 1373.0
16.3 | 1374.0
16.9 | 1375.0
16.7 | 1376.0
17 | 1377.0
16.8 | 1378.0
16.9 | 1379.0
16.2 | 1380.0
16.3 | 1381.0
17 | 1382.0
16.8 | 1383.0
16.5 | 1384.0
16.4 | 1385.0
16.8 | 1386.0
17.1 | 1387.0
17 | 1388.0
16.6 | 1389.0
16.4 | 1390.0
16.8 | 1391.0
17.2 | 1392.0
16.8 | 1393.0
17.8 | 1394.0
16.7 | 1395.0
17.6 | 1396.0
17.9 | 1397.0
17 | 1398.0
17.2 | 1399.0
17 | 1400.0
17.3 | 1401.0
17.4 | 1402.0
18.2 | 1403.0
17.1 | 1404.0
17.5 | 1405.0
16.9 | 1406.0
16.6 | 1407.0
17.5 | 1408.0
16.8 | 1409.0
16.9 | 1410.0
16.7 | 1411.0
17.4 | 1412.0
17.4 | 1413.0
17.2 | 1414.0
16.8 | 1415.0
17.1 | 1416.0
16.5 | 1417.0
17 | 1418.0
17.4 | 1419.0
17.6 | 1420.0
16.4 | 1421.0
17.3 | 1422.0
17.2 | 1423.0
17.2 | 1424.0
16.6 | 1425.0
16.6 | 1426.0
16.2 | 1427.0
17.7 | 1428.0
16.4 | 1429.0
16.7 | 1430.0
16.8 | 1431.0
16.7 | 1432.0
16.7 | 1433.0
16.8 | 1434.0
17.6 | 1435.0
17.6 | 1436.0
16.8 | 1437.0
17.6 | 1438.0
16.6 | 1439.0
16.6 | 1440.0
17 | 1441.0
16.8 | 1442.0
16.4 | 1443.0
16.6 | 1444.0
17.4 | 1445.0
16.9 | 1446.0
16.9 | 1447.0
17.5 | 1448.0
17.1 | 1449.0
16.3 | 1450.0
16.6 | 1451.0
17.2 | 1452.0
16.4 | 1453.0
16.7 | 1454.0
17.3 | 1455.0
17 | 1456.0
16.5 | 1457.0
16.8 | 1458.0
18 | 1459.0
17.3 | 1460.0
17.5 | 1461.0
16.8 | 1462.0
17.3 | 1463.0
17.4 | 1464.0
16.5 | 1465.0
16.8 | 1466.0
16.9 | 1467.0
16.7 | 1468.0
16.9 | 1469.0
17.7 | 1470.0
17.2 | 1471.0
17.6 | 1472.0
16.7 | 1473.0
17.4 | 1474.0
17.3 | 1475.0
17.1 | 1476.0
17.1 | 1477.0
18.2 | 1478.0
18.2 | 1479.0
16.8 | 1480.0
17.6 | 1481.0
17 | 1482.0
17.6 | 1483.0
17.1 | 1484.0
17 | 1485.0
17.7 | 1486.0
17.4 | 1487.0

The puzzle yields 6.9 deg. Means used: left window 17.2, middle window 13.2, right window 17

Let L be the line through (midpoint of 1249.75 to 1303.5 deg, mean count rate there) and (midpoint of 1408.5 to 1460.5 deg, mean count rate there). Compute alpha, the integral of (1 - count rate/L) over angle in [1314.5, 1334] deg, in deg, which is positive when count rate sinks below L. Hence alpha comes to 3.7 deg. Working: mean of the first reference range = 16.9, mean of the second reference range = 17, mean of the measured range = 13.7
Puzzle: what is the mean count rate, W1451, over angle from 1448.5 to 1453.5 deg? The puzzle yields 16.7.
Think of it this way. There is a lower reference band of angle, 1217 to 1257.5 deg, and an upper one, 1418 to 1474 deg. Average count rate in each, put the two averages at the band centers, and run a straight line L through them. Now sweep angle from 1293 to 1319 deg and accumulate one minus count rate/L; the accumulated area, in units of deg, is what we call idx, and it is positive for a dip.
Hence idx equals 8.7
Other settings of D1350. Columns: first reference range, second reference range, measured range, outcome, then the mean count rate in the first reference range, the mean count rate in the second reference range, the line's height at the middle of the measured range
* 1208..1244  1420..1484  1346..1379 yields 3.8 deg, 16.6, 17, 16.9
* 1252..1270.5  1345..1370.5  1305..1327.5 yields 6.4 deg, 18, 14.2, 15.9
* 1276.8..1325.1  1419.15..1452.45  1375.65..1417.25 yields -2.7 deg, 13.6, 16.9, 16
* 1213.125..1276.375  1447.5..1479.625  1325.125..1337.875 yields 2.1 deg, 17.5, 17.1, 17.4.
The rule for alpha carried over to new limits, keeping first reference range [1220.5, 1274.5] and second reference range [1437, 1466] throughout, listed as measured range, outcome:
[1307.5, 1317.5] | 4.9 deg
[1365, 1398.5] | 1.0 deg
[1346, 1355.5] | 2.6 deg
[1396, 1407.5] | -0.1 deg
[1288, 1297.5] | 0.8 deg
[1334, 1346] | 3.3 deg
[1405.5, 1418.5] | 0.1 deg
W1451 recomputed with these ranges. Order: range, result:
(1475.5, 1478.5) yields 17.5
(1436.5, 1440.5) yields 16.9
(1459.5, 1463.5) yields 17.2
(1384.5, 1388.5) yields 16.8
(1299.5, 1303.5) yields 13.5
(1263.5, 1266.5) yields 16.8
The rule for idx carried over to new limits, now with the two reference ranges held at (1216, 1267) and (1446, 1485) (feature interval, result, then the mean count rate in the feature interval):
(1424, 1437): 0.3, 16.9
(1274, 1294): 1.3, 16.5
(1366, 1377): 0.6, 16.5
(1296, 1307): 2.7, 13.2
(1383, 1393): 0.3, 16.8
